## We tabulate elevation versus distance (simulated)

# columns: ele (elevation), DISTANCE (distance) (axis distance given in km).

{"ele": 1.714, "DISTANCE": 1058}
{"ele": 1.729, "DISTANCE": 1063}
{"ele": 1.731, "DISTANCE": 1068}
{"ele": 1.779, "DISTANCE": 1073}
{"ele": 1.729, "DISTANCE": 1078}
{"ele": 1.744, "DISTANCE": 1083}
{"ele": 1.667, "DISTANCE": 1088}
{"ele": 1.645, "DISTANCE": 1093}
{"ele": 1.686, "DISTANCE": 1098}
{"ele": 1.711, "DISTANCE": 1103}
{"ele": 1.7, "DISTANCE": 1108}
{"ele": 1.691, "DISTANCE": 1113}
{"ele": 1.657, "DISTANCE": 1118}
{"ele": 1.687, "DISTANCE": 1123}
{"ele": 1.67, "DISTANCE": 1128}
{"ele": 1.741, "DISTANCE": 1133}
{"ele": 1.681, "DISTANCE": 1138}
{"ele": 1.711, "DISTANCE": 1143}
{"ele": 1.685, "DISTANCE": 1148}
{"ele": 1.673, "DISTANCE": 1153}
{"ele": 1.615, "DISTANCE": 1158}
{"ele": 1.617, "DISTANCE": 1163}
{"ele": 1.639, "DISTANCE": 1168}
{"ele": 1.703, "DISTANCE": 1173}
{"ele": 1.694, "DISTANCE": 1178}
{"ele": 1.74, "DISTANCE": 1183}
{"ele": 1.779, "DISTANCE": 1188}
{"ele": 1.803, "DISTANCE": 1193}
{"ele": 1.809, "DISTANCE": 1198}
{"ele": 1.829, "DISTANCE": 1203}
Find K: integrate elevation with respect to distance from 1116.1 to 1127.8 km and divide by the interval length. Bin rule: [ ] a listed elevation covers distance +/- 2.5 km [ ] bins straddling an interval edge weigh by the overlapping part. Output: 1.67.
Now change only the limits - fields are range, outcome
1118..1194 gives 1.69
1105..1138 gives 1.69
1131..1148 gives 1.71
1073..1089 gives 1.73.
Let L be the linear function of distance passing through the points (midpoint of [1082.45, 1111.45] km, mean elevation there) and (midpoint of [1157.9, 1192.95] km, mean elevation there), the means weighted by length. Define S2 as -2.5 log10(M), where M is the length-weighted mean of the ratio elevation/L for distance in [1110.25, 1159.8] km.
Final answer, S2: 0.01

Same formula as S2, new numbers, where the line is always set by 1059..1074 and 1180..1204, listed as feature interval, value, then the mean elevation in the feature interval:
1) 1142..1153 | 0.050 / 1.69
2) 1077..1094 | 0.031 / 1.7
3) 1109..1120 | 0.050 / 1.68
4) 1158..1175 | 0.084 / 1.65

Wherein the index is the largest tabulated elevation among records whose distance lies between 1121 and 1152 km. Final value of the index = 1.741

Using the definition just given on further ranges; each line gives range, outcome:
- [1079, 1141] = 1.744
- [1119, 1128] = 1.687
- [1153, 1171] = 1.673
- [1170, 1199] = 1.809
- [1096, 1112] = 1.711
